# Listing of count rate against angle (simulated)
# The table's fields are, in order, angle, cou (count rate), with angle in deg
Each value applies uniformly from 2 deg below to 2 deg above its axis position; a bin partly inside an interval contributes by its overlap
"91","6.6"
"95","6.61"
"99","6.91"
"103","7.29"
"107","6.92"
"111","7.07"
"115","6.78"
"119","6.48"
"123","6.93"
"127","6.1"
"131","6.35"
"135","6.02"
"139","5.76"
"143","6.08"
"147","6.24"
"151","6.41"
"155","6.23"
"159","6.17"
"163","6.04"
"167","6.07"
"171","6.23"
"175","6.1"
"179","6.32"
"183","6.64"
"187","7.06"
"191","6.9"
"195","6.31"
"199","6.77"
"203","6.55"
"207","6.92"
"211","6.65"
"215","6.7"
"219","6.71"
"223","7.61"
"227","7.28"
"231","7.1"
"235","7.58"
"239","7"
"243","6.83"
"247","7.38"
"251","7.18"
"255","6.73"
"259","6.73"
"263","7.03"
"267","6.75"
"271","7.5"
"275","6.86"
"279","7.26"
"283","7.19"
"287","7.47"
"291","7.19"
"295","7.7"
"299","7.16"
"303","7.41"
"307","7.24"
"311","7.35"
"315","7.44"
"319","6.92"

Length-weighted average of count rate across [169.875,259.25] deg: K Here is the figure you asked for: 6.85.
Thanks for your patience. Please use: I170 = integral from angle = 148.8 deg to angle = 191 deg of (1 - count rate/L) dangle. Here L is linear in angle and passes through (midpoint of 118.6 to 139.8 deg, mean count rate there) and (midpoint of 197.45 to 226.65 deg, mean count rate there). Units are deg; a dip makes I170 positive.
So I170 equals 1.4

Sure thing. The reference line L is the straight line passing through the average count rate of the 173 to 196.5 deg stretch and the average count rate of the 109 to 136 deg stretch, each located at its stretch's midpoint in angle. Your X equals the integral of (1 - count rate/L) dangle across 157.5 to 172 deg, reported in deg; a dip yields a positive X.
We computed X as 0.97 deg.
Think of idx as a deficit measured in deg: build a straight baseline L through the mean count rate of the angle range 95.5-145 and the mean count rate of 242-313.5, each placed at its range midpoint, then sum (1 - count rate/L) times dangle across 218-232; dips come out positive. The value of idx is -0.5 deg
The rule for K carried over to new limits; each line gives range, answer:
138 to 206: 6.36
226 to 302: 7.16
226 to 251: 7.19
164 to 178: 6.14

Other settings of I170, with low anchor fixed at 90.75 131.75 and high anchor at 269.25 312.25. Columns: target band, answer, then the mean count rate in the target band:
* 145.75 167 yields 2.1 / 6.2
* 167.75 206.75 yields 2.5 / 6.54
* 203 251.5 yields 0.4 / 7.05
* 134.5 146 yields 1.5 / 5.97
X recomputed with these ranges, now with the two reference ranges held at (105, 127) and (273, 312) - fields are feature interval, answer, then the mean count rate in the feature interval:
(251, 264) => 0.6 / 6.87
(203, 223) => 0.7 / 6.81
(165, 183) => 1.8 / 6.23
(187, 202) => 0.6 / 6.71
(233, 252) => -0.2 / 7.19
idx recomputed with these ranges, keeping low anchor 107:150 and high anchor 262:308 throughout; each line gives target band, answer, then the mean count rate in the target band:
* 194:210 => 0.3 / 6.66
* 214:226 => -0.3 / 7.05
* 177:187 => 0.1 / 6.6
